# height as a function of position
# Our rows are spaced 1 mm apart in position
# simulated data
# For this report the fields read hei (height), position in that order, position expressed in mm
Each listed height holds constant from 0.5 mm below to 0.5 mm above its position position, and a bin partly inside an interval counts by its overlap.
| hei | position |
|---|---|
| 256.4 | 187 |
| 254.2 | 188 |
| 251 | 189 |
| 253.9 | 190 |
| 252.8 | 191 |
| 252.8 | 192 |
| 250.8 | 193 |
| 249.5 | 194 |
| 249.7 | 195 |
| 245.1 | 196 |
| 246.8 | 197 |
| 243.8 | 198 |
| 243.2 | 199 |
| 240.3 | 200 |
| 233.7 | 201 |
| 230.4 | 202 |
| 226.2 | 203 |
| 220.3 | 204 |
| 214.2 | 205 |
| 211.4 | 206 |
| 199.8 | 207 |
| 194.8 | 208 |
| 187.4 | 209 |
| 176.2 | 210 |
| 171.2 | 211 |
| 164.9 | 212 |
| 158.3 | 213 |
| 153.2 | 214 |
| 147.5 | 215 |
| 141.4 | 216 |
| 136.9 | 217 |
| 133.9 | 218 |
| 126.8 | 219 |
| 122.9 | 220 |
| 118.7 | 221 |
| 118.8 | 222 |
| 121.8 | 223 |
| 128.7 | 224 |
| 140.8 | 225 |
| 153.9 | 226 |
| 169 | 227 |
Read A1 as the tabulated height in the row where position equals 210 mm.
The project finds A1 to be 176.2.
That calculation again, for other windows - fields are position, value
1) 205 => 214.2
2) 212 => 164.9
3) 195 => 249.7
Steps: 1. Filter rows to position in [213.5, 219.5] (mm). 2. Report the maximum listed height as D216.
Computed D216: 153.2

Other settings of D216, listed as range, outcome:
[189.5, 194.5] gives 253.9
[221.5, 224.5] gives 128.7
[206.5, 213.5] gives 199.8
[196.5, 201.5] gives 246.8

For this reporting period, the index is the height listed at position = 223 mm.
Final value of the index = 121.8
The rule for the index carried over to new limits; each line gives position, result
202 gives 230.4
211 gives 171.2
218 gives 133.9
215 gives 147.5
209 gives 187.4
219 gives 126.8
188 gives 254.2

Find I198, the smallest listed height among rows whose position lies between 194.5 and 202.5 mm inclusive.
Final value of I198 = 230.4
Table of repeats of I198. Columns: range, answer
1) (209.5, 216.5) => 141.4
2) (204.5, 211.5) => 171.2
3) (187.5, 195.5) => 249.5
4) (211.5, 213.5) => 158.3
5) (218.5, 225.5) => 118.7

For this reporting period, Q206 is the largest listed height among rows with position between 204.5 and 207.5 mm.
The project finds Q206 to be 214.2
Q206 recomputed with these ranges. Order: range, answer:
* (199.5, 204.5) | 240.3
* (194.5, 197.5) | 249.7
